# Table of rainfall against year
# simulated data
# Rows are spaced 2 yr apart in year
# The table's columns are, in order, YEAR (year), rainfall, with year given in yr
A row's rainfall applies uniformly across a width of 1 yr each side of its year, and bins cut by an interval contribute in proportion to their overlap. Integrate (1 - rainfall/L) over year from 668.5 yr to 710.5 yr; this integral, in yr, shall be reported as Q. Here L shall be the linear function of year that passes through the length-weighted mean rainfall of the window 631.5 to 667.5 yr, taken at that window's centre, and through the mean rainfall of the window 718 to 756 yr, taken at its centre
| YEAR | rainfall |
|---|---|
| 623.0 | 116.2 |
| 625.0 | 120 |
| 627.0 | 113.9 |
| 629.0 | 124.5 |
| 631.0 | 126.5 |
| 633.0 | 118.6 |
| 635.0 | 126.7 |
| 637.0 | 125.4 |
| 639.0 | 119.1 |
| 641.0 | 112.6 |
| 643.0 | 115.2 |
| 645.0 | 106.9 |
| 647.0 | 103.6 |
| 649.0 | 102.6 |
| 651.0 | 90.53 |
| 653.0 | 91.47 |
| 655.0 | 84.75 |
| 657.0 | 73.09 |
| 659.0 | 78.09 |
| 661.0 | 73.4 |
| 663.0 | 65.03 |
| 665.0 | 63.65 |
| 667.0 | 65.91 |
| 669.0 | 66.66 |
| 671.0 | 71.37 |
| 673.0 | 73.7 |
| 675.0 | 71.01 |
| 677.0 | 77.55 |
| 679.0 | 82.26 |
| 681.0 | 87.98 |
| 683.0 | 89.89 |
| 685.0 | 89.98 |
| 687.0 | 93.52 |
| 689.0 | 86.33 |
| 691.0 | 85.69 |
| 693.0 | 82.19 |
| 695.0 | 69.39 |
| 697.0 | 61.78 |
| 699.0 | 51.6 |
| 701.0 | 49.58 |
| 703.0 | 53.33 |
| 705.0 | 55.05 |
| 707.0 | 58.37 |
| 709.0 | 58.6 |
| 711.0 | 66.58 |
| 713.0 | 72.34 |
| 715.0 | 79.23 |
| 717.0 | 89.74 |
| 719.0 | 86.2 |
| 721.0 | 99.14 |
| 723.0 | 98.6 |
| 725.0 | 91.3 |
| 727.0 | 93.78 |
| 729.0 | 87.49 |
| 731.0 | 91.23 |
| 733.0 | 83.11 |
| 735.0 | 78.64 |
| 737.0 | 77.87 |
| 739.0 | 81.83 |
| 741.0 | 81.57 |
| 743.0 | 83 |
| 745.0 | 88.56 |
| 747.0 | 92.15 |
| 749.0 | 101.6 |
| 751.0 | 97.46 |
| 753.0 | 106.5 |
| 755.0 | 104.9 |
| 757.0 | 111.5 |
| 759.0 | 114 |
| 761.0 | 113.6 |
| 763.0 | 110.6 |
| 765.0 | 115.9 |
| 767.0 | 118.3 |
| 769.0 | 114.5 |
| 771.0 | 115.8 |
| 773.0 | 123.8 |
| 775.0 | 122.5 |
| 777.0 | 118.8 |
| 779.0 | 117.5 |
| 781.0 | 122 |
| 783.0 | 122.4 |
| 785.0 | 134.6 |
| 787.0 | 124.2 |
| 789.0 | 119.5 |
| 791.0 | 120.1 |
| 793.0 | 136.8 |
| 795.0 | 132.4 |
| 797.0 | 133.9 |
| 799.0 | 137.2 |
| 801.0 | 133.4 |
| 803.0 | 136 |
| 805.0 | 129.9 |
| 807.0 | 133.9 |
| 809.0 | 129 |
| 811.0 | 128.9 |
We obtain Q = 9.7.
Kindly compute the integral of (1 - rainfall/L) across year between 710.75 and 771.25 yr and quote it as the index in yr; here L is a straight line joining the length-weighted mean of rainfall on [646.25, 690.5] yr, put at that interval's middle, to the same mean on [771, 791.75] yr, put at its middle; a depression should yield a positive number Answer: 7.12 yr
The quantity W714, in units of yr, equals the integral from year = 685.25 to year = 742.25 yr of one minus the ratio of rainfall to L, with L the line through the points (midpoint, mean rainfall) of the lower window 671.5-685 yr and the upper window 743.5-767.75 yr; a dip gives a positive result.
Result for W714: 9.1 yr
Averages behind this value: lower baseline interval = 80.8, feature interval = 77.5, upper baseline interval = 106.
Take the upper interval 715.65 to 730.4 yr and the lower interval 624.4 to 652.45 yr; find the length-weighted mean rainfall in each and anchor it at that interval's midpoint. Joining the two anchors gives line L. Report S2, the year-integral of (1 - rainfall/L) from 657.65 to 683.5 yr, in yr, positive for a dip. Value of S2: 7.7 yr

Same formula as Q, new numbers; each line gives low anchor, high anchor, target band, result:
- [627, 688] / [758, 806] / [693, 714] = 8.8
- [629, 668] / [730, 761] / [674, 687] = 1.7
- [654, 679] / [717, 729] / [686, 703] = 2.2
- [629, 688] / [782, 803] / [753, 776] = 1.4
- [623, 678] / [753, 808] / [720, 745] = 5.6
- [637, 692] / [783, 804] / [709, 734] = 4.9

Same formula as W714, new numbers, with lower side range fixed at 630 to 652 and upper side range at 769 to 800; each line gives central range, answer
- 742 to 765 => 3.7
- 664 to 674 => 4.1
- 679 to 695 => 4.2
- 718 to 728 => 2.2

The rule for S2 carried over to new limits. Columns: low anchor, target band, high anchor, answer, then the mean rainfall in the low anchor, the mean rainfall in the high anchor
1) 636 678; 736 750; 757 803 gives 3.2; 87.2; 123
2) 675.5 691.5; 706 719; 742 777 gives 3.1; 86.2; 108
